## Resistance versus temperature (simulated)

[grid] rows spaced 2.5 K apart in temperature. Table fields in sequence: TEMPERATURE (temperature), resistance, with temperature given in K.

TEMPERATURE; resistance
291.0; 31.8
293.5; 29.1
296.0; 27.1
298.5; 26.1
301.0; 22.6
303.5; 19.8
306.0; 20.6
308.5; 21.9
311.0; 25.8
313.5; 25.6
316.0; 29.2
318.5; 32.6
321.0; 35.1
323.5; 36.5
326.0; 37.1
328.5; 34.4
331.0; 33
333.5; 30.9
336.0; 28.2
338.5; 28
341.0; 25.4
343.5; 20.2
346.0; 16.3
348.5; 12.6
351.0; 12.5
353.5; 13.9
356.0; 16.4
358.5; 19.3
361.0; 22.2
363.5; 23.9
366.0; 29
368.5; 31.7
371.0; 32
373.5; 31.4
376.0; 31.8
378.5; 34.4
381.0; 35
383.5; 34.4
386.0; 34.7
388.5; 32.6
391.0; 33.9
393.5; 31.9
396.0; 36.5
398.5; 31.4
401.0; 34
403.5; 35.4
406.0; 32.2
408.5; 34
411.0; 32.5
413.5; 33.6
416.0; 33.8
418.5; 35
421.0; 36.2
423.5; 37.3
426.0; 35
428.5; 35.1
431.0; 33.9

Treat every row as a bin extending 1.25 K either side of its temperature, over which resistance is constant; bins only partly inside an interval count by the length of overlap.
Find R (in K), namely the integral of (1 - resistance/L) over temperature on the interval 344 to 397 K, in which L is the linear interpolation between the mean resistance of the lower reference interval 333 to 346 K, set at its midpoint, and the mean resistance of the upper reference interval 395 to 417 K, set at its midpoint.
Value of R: 5.0 K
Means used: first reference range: 25.3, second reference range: 33.7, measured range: 26.8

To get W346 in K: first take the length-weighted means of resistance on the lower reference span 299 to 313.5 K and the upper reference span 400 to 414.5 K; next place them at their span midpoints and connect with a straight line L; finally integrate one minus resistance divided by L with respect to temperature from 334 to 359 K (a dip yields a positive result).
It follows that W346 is 6.7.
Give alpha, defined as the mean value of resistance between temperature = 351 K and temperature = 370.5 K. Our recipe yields 22.1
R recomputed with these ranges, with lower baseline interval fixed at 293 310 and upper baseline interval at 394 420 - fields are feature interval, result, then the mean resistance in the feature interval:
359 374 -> 1.1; 27.8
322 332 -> -3.5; 35.3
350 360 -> 4.5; 15.8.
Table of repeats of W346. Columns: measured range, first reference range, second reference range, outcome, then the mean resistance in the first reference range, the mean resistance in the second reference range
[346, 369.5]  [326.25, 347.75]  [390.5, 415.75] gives 7.6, 27.2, 33.5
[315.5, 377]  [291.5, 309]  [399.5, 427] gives 3.7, 24.3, 34.4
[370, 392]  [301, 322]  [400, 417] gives -1.3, 26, 33.6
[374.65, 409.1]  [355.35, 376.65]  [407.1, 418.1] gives -3.8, 26.5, 33.6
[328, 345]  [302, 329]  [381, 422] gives 1.0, 28.8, 33.9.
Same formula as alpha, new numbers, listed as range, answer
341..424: 29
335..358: 19.2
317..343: 31.7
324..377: 25.4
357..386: 29.7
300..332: 28.8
